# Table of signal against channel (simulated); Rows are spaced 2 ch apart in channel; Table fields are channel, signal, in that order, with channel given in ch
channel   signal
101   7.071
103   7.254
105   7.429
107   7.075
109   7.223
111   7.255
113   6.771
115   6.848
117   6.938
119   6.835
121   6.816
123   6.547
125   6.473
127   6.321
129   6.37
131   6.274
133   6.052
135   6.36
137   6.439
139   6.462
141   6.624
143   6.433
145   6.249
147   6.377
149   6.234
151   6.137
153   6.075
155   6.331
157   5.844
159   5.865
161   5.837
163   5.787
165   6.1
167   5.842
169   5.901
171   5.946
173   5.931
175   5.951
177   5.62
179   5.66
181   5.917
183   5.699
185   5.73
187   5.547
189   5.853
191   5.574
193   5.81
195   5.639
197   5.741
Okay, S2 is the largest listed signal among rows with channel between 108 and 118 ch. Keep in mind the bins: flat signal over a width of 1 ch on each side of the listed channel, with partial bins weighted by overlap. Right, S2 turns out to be 7.255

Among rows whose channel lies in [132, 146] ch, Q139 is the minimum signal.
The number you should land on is 6.052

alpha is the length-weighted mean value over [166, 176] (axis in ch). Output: 5.91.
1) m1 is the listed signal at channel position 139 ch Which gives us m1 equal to 6.462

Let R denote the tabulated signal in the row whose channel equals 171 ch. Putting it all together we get 5.946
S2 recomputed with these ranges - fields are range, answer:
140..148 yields 6.624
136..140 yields 6.462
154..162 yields 6.331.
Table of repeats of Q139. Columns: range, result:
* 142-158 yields 5.844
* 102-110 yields 7.075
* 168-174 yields 5.901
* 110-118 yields 6.771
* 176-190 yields 5.547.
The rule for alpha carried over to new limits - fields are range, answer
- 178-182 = 5.79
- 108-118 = 7.01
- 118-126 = 6.67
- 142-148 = 6.35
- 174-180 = 5.74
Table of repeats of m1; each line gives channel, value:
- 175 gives 5.951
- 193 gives 5.81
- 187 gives 5.547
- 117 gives 6.938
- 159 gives 5.865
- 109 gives 7.223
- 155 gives 6.331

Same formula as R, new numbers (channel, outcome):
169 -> 5.901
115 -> 6.848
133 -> 6.052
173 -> 5.931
